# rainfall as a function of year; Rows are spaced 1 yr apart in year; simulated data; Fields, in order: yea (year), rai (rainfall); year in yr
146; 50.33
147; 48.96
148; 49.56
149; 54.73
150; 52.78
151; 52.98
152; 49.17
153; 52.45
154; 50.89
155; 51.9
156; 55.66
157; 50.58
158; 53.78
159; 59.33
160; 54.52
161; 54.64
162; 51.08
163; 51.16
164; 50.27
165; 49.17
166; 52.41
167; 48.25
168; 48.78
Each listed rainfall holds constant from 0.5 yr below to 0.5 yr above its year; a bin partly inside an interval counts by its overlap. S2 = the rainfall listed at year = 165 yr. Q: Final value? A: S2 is 49.17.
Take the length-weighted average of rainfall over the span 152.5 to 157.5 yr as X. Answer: 52.3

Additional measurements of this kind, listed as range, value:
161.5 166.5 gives 50.8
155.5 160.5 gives 54.8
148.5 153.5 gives 52.4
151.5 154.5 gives 50.8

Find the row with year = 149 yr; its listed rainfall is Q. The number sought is 54.73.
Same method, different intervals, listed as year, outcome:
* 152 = 49.17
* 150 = 52.78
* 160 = 54.52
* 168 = 48.78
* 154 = 50.89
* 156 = 55.66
